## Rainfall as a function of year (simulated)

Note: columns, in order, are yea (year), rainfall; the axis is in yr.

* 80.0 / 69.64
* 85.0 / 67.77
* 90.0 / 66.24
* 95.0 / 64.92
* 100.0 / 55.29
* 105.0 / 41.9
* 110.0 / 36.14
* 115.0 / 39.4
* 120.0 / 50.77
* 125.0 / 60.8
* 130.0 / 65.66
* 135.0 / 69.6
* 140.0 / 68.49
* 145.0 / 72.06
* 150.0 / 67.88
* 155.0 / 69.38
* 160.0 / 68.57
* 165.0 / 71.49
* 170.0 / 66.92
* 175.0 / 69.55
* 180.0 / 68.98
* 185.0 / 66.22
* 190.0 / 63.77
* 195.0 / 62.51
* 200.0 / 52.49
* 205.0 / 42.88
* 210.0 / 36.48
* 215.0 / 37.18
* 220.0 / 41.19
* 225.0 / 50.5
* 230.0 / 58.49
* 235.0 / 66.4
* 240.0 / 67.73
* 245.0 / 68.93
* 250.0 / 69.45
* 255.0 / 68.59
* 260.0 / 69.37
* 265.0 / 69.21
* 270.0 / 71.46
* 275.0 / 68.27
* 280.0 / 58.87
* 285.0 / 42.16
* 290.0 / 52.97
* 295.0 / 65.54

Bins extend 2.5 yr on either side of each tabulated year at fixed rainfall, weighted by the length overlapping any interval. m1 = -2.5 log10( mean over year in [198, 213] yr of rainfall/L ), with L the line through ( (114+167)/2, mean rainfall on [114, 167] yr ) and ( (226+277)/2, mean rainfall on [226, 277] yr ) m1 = 0.457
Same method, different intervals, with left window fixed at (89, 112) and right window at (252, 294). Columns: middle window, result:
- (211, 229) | 0.338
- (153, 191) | -0.202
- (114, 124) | 0.112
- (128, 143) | -0.242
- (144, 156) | -0.247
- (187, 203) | -0.022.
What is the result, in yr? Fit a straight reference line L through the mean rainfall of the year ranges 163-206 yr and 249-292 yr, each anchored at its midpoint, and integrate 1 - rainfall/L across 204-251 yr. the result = 7.1 yr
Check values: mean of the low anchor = 63.3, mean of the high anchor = 63.3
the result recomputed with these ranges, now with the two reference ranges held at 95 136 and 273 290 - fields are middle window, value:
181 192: -2.4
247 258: -2.8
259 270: -2.9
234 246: -2.8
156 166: -3.1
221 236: -0.4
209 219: 3.1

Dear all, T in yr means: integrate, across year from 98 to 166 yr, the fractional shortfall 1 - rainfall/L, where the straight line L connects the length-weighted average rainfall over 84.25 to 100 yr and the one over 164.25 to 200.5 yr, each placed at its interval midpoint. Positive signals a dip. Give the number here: 5.7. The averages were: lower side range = 64.4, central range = 59.6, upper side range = 65.6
